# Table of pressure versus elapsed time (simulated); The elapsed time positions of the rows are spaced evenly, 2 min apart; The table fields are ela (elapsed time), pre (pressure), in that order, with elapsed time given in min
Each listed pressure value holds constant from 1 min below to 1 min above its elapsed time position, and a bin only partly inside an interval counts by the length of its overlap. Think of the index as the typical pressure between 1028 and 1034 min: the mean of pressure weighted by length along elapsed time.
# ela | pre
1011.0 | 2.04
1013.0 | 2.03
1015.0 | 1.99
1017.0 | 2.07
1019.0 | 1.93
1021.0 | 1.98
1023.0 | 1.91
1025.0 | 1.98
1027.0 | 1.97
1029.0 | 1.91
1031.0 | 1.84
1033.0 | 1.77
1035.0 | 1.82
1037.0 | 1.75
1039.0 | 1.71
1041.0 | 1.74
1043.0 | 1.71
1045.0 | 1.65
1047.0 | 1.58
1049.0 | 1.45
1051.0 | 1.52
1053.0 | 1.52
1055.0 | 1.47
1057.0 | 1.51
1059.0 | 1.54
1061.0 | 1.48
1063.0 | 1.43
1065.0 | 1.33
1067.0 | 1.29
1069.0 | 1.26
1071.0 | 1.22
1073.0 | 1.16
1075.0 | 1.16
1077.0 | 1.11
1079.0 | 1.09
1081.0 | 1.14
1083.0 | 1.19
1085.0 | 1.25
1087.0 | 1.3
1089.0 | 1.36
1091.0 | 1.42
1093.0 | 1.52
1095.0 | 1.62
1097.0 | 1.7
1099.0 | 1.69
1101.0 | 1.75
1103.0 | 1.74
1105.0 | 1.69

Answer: 1.84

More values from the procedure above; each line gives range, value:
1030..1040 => 1.78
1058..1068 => 1.41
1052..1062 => 1.5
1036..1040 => 1.73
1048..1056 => 1.49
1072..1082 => 1.13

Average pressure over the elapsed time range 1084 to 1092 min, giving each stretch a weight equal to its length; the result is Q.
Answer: 1.33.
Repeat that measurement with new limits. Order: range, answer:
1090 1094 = 1.47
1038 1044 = 1.72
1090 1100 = 1.59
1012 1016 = 2.01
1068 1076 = 1.2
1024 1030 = 1.95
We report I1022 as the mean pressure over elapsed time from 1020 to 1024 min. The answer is 1.94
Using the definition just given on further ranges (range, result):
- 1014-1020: 2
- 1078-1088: 1.19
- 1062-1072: 1.31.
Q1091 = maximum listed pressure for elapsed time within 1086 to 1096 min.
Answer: 1.62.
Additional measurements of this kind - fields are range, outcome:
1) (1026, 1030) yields 1.97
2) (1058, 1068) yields 1.54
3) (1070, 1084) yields 1.22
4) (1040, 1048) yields 1.74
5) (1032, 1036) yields 1.82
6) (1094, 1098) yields 1.7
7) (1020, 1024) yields 1.98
